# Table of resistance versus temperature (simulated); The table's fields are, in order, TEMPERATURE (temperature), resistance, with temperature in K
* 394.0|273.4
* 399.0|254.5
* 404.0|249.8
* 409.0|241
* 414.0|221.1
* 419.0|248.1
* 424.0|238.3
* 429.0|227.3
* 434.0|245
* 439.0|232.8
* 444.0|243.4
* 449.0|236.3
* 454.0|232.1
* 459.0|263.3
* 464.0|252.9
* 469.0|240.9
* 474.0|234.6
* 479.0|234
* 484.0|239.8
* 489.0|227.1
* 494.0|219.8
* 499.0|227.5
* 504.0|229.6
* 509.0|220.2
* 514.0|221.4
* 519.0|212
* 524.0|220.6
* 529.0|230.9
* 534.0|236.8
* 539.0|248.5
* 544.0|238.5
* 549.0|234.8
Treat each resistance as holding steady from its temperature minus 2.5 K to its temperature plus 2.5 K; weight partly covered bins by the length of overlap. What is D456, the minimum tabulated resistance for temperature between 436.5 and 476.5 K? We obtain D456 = 232.1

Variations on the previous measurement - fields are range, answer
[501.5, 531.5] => 212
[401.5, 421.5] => 221.1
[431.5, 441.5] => 232.8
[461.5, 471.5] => 240.9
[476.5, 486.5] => 234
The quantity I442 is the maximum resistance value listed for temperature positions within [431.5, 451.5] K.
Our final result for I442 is 245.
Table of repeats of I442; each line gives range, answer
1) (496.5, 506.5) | 229.6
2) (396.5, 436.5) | 254.5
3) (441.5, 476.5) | 263.3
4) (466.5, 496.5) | 240.9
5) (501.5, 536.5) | 236.8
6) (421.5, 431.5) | 238.3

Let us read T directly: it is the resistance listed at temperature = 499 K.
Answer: 227.5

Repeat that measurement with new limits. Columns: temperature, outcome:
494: 219.8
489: 227.1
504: 229.6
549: 234.8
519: 212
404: 249.8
